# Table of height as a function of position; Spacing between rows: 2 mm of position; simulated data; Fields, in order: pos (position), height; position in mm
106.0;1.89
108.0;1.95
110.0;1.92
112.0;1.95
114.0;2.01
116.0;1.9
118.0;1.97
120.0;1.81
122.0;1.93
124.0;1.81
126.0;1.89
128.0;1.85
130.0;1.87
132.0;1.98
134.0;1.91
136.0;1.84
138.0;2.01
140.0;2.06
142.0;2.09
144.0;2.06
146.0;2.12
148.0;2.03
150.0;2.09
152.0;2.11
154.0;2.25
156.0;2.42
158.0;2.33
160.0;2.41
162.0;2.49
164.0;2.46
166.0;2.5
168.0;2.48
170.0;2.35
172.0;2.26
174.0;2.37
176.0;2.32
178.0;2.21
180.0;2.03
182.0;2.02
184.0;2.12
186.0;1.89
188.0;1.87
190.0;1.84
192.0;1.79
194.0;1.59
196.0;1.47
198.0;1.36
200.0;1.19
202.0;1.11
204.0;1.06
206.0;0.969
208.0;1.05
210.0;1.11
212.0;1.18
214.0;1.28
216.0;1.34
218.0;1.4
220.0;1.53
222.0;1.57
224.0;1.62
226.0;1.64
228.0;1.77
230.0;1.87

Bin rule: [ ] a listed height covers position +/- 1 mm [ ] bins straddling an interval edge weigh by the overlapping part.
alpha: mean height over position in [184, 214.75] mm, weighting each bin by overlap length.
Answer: 1.41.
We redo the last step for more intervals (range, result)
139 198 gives 2.13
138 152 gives 2.07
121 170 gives 2.13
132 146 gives 2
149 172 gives 2.35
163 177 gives 2.39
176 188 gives 2.06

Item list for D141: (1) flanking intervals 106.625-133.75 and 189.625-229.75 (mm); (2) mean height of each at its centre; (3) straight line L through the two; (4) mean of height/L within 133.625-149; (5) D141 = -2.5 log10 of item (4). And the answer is -0.13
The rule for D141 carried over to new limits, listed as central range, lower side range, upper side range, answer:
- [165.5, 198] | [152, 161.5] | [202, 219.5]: -0.13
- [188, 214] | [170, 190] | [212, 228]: 0.33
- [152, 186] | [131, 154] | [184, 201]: -0.24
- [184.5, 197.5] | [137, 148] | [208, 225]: -0.09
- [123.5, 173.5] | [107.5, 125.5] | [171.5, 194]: -0.09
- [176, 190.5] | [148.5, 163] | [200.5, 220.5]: -0.16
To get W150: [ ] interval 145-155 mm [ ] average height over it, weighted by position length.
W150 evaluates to 2.12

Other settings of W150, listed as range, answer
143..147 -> 2.09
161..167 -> 2.48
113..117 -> 1.95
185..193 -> 1.85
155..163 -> 2.41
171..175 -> 2.31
